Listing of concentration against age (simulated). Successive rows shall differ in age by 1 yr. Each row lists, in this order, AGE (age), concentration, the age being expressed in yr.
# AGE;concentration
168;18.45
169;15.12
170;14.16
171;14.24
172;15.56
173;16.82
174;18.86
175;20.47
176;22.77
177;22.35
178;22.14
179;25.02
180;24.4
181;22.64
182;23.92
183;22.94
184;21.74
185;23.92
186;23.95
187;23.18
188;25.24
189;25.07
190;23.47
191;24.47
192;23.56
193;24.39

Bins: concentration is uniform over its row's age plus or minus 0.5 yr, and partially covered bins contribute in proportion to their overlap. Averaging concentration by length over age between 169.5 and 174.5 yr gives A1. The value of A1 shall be 15.9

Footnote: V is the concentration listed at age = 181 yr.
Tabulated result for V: 22.64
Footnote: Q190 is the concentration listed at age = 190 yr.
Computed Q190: 23.47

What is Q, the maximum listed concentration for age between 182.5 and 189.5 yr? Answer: 25.24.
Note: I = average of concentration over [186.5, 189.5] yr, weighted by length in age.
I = 24.5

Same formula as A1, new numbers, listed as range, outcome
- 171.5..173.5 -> 16.2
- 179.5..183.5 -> 23.5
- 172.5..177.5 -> 20.3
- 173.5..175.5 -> 19.7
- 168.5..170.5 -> 14.6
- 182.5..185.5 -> 22.9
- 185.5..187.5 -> 23.6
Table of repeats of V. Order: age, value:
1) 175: 20.47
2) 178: 22.14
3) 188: 25.24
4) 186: 23.95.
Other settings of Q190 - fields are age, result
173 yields 16.82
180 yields 24.4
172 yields 15.56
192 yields 23.56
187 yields 23.18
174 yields 18.86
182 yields 23.92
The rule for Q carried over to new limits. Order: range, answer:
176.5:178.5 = 22.35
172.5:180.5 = 25.02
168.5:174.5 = 18.86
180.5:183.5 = 23.92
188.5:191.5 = 25.07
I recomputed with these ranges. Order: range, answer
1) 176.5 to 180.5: 23.5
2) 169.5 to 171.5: 14.2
